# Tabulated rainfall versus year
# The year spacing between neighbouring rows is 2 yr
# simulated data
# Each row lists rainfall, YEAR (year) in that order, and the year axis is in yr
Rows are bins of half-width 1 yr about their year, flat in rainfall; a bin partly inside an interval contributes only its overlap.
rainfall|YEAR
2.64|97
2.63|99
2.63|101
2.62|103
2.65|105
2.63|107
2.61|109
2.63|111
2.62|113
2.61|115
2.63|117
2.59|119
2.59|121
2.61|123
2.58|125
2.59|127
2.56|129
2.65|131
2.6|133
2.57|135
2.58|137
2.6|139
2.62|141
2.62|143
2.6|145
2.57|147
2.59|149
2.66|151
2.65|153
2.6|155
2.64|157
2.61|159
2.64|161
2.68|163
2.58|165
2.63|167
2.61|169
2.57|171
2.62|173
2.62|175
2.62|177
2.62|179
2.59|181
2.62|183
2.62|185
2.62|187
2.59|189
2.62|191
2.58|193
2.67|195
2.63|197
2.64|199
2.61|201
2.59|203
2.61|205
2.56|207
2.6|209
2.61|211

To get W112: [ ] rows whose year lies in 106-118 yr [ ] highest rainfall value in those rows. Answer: 2.63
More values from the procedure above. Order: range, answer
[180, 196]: 2.67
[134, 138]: 2.58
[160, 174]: 2.68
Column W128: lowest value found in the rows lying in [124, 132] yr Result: 2.56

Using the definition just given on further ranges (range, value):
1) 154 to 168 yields 2.58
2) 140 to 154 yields 2.57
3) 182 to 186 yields 2.62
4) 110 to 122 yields 2.59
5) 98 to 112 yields 2.61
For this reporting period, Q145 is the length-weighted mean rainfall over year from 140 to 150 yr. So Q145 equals 2.6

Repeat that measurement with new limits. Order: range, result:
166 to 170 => 2.62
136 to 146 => 2.6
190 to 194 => 2.6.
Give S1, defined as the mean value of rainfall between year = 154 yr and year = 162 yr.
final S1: 2.62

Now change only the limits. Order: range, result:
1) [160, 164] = 2.66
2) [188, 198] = 2.62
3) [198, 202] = 2.62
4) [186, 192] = 2.61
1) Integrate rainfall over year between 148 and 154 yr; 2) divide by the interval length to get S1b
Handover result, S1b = 2.63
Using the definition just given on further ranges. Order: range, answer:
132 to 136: 2.58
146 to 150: 2.58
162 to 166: 2.63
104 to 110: 2.63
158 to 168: 2.63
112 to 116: 2.62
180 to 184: 2.6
